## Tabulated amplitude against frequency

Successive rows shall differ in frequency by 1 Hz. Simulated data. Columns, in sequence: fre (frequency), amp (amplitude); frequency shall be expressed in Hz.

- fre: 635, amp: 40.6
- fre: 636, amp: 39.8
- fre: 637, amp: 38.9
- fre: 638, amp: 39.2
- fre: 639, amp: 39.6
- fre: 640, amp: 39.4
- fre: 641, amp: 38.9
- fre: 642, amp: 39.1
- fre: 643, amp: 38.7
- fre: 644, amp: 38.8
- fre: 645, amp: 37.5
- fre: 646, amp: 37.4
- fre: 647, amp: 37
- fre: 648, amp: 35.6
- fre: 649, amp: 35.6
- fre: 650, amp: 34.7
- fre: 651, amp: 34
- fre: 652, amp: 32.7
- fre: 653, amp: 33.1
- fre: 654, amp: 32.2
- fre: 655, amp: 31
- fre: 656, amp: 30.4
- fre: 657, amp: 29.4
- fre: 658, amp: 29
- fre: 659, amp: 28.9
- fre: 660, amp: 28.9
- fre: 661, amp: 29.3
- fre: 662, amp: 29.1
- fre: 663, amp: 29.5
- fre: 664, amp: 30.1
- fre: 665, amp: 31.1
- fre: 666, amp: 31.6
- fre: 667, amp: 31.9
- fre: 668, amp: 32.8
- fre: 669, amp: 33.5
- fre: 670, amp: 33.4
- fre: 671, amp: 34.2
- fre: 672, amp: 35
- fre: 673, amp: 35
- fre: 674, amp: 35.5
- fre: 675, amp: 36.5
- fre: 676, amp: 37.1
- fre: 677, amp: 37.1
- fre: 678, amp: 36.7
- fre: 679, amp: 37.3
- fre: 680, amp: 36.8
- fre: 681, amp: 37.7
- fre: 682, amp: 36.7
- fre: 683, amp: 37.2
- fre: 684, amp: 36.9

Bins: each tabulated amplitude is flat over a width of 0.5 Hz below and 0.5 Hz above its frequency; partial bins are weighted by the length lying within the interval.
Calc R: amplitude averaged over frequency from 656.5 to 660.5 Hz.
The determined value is 29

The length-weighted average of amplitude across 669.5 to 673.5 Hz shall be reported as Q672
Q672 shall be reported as 34.4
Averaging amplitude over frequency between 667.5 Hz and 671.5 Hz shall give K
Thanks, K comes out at 33.5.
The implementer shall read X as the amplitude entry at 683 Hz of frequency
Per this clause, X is 37.2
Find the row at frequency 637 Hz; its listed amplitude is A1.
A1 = 38.9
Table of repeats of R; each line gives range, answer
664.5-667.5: 31.5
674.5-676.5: 36.8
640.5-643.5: 38.9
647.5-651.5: 35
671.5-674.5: 35.2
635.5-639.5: 39.4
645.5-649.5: 36.4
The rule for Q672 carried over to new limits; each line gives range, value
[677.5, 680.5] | 36.9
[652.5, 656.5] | 31.7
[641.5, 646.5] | 38.3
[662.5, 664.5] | 29.8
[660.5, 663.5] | 29.3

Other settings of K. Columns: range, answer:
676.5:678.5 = 36.9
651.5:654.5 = 32.7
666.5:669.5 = 32.7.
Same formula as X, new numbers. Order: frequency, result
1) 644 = 38.8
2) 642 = 39.1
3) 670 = 33.4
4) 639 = 39.6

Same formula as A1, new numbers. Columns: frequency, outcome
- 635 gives 40.6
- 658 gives 29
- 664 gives 30.1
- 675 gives 36.5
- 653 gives 33.1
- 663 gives 29.5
